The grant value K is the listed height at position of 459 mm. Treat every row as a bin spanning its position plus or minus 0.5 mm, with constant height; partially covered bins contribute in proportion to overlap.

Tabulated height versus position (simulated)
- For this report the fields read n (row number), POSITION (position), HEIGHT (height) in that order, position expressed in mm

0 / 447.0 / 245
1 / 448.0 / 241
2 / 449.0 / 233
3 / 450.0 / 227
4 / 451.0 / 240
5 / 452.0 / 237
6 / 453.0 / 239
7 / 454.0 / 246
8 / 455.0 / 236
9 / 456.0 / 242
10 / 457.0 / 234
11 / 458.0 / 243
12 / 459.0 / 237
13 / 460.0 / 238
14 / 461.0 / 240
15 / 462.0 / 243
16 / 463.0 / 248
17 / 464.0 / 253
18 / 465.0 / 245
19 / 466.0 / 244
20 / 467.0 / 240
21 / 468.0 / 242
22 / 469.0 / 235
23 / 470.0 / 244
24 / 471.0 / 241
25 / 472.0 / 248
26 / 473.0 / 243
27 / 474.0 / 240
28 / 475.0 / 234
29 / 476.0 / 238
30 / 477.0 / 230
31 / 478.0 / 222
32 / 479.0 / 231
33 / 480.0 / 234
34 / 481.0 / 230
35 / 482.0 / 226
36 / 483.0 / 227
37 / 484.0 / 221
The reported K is 237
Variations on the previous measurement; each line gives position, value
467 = 240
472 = 248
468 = 242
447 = 245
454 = 246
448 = 241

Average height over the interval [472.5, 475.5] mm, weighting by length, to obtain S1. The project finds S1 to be 239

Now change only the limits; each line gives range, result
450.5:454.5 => 240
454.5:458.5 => 239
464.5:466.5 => 244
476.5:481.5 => 229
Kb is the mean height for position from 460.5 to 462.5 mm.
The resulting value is 242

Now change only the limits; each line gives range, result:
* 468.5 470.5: 240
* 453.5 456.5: 241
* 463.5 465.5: 249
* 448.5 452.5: 234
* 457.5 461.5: 240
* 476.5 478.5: 226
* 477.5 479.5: 226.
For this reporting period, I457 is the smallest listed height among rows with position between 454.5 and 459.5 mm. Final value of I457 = 234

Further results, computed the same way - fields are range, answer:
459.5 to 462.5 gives 238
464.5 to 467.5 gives 240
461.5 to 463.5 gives 243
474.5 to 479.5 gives 222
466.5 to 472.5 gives 235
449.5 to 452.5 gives 227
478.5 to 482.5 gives 226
